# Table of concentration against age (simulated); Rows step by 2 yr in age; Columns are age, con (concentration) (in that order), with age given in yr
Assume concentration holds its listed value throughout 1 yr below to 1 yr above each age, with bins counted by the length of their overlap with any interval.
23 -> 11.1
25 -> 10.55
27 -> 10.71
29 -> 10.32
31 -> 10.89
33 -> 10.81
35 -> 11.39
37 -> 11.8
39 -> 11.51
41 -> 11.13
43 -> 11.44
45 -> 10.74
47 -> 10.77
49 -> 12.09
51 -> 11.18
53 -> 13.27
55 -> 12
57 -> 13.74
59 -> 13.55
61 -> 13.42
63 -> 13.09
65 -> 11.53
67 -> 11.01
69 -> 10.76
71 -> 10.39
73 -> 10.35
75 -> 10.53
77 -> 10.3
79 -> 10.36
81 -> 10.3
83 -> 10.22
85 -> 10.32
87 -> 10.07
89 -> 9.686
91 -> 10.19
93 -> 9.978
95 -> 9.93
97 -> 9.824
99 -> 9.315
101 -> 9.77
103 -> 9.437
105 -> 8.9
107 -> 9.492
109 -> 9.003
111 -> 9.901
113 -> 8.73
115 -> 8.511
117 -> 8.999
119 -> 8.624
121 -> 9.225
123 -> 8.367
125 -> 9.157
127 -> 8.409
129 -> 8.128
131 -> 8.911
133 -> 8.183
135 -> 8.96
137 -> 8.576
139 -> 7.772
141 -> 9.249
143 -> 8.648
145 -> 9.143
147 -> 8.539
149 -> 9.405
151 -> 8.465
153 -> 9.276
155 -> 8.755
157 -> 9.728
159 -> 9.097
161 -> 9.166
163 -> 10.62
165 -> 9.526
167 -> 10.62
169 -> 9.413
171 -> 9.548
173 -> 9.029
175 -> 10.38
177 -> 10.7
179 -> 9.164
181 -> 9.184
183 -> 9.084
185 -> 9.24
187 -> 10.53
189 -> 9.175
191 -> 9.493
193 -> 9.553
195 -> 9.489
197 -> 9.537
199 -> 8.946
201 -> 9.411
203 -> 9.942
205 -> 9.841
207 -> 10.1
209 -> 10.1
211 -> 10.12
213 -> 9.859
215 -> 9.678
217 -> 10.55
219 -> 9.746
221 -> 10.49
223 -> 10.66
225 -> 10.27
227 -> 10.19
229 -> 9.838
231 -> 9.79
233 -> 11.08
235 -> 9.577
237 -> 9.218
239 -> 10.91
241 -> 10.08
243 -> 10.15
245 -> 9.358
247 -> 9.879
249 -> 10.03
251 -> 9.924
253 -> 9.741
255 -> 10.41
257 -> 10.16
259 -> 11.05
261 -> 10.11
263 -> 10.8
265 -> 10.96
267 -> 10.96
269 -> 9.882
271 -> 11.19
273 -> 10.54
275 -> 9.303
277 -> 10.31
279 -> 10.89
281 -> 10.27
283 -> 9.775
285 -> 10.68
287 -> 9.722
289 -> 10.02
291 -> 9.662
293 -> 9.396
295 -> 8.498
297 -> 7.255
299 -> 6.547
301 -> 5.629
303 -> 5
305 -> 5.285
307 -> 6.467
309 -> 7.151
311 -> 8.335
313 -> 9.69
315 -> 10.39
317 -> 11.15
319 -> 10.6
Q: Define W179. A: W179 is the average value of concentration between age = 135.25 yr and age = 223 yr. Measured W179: 9.52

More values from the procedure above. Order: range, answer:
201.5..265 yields 10.1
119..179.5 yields 9.13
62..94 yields 10.6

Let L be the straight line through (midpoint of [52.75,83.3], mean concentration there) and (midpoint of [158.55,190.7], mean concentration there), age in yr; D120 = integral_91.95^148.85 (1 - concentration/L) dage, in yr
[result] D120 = 8.7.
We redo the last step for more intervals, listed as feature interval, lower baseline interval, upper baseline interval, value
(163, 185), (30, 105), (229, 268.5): 1.7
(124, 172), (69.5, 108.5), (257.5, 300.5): 4.2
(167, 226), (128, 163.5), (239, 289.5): -1.9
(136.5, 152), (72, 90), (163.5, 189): 1.8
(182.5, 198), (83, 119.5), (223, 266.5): 0.6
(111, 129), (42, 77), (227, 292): 4.0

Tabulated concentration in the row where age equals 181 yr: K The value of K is 9.184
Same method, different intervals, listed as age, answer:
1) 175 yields 10.38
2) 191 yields 9.493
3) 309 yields 7.151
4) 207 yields 10.1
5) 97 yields 9.824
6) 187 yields 10.53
